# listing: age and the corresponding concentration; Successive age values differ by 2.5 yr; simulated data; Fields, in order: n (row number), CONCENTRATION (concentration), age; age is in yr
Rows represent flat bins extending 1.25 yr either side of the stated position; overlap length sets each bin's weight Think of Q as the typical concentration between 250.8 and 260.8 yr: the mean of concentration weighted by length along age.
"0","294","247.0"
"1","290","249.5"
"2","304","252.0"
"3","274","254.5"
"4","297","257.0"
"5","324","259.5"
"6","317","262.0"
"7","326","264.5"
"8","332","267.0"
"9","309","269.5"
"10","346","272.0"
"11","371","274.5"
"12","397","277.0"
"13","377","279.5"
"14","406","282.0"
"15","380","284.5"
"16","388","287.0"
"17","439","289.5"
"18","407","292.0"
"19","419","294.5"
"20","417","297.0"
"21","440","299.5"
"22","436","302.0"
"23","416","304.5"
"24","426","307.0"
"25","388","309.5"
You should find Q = 300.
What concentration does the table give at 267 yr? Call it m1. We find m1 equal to 332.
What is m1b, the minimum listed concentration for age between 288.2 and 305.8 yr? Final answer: 407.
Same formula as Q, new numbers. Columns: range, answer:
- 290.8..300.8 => 421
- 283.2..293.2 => 403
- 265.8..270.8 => 321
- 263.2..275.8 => 337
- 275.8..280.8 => 387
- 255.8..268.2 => 319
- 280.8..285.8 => 393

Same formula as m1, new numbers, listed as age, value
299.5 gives 440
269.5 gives 309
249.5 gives 290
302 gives 436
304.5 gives 416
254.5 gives 274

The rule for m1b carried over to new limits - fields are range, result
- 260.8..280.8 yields 309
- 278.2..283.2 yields 377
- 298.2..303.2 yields 436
